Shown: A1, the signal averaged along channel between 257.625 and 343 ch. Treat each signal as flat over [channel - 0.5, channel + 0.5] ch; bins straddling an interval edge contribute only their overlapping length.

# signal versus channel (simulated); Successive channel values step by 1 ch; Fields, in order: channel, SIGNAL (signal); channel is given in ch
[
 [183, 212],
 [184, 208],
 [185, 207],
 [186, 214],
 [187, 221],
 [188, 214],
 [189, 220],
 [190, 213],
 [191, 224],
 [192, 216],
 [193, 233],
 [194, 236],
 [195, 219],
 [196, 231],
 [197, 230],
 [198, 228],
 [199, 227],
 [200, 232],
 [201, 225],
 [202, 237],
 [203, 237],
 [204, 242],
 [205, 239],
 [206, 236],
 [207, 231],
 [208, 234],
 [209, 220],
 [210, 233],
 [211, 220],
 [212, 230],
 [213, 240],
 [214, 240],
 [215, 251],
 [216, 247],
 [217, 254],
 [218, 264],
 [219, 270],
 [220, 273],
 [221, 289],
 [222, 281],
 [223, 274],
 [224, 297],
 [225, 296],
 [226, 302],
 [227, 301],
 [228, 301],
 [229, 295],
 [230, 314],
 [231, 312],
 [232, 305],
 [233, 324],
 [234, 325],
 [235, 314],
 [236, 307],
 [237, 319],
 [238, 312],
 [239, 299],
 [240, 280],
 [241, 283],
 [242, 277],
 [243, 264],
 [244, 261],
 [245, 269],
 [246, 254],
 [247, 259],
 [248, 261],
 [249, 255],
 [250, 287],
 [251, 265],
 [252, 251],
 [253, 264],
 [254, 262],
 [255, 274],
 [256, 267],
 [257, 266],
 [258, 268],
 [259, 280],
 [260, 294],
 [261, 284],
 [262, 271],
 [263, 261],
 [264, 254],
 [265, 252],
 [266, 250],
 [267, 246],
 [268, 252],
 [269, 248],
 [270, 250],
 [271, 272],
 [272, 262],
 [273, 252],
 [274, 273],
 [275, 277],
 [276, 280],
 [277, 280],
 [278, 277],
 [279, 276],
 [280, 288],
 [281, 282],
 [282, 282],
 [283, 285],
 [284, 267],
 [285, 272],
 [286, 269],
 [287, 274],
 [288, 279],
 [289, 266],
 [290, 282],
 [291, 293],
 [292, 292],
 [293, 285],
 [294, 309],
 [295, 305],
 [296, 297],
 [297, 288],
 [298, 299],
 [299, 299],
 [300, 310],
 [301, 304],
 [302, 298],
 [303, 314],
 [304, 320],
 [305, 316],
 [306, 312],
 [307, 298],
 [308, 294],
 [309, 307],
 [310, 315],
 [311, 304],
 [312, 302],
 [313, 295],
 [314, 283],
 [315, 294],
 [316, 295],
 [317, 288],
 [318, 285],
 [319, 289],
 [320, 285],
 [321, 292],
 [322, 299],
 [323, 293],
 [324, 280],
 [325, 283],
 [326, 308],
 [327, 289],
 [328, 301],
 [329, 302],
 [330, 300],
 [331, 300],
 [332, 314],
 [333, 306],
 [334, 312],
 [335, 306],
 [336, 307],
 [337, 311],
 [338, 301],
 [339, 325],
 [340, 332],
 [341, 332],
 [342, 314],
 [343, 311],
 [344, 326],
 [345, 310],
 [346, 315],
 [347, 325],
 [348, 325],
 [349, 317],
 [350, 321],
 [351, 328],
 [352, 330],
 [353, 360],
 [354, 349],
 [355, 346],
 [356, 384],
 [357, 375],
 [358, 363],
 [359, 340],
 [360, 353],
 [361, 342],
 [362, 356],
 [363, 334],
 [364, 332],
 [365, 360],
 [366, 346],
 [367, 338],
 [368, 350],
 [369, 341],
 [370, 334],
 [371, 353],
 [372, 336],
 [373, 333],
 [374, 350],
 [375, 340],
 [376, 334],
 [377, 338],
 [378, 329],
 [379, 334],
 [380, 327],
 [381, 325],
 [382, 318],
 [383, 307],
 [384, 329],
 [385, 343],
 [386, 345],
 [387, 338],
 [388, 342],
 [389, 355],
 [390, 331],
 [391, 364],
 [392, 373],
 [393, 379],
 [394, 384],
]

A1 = 289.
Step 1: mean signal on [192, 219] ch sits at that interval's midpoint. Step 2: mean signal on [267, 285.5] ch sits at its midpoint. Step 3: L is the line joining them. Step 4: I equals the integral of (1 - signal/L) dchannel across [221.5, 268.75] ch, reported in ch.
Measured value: -4.8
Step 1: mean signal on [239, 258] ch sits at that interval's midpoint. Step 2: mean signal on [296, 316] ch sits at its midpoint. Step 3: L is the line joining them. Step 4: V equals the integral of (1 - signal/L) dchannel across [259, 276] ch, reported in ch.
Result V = 0.9 ch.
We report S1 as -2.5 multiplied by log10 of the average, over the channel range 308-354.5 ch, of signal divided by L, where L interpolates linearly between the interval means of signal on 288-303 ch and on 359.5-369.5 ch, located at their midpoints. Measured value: 0.05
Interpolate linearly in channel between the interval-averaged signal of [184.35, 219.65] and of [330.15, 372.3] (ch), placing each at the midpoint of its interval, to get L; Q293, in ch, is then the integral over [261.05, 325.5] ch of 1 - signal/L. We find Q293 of 1.9 ch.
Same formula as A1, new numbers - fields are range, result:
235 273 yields 270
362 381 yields 339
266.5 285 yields 269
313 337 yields 296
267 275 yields 259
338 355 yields 326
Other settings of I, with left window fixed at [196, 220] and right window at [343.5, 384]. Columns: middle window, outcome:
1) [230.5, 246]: -2.3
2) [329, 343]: 0.4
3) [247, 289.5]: 1.3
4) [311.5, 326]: 0.9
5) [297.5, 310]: -0.3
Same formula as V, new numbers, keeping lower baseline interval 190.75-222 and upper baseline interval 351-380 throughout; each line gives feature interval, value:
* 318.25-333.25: 1.08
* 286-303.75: 0.28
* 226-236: -2.11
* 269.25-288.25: 0.94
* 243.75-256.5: 0.21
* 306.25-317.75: 0.43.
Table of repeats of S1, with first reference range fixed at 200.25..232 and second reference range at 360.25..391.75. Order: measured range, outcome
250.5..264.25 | 0.05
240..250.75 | 0.03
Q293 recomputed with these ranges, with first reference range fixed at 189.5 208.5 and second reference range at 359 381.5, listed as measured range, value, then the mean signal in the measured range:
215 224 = -1.0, 270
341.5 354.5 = 0.0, 325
